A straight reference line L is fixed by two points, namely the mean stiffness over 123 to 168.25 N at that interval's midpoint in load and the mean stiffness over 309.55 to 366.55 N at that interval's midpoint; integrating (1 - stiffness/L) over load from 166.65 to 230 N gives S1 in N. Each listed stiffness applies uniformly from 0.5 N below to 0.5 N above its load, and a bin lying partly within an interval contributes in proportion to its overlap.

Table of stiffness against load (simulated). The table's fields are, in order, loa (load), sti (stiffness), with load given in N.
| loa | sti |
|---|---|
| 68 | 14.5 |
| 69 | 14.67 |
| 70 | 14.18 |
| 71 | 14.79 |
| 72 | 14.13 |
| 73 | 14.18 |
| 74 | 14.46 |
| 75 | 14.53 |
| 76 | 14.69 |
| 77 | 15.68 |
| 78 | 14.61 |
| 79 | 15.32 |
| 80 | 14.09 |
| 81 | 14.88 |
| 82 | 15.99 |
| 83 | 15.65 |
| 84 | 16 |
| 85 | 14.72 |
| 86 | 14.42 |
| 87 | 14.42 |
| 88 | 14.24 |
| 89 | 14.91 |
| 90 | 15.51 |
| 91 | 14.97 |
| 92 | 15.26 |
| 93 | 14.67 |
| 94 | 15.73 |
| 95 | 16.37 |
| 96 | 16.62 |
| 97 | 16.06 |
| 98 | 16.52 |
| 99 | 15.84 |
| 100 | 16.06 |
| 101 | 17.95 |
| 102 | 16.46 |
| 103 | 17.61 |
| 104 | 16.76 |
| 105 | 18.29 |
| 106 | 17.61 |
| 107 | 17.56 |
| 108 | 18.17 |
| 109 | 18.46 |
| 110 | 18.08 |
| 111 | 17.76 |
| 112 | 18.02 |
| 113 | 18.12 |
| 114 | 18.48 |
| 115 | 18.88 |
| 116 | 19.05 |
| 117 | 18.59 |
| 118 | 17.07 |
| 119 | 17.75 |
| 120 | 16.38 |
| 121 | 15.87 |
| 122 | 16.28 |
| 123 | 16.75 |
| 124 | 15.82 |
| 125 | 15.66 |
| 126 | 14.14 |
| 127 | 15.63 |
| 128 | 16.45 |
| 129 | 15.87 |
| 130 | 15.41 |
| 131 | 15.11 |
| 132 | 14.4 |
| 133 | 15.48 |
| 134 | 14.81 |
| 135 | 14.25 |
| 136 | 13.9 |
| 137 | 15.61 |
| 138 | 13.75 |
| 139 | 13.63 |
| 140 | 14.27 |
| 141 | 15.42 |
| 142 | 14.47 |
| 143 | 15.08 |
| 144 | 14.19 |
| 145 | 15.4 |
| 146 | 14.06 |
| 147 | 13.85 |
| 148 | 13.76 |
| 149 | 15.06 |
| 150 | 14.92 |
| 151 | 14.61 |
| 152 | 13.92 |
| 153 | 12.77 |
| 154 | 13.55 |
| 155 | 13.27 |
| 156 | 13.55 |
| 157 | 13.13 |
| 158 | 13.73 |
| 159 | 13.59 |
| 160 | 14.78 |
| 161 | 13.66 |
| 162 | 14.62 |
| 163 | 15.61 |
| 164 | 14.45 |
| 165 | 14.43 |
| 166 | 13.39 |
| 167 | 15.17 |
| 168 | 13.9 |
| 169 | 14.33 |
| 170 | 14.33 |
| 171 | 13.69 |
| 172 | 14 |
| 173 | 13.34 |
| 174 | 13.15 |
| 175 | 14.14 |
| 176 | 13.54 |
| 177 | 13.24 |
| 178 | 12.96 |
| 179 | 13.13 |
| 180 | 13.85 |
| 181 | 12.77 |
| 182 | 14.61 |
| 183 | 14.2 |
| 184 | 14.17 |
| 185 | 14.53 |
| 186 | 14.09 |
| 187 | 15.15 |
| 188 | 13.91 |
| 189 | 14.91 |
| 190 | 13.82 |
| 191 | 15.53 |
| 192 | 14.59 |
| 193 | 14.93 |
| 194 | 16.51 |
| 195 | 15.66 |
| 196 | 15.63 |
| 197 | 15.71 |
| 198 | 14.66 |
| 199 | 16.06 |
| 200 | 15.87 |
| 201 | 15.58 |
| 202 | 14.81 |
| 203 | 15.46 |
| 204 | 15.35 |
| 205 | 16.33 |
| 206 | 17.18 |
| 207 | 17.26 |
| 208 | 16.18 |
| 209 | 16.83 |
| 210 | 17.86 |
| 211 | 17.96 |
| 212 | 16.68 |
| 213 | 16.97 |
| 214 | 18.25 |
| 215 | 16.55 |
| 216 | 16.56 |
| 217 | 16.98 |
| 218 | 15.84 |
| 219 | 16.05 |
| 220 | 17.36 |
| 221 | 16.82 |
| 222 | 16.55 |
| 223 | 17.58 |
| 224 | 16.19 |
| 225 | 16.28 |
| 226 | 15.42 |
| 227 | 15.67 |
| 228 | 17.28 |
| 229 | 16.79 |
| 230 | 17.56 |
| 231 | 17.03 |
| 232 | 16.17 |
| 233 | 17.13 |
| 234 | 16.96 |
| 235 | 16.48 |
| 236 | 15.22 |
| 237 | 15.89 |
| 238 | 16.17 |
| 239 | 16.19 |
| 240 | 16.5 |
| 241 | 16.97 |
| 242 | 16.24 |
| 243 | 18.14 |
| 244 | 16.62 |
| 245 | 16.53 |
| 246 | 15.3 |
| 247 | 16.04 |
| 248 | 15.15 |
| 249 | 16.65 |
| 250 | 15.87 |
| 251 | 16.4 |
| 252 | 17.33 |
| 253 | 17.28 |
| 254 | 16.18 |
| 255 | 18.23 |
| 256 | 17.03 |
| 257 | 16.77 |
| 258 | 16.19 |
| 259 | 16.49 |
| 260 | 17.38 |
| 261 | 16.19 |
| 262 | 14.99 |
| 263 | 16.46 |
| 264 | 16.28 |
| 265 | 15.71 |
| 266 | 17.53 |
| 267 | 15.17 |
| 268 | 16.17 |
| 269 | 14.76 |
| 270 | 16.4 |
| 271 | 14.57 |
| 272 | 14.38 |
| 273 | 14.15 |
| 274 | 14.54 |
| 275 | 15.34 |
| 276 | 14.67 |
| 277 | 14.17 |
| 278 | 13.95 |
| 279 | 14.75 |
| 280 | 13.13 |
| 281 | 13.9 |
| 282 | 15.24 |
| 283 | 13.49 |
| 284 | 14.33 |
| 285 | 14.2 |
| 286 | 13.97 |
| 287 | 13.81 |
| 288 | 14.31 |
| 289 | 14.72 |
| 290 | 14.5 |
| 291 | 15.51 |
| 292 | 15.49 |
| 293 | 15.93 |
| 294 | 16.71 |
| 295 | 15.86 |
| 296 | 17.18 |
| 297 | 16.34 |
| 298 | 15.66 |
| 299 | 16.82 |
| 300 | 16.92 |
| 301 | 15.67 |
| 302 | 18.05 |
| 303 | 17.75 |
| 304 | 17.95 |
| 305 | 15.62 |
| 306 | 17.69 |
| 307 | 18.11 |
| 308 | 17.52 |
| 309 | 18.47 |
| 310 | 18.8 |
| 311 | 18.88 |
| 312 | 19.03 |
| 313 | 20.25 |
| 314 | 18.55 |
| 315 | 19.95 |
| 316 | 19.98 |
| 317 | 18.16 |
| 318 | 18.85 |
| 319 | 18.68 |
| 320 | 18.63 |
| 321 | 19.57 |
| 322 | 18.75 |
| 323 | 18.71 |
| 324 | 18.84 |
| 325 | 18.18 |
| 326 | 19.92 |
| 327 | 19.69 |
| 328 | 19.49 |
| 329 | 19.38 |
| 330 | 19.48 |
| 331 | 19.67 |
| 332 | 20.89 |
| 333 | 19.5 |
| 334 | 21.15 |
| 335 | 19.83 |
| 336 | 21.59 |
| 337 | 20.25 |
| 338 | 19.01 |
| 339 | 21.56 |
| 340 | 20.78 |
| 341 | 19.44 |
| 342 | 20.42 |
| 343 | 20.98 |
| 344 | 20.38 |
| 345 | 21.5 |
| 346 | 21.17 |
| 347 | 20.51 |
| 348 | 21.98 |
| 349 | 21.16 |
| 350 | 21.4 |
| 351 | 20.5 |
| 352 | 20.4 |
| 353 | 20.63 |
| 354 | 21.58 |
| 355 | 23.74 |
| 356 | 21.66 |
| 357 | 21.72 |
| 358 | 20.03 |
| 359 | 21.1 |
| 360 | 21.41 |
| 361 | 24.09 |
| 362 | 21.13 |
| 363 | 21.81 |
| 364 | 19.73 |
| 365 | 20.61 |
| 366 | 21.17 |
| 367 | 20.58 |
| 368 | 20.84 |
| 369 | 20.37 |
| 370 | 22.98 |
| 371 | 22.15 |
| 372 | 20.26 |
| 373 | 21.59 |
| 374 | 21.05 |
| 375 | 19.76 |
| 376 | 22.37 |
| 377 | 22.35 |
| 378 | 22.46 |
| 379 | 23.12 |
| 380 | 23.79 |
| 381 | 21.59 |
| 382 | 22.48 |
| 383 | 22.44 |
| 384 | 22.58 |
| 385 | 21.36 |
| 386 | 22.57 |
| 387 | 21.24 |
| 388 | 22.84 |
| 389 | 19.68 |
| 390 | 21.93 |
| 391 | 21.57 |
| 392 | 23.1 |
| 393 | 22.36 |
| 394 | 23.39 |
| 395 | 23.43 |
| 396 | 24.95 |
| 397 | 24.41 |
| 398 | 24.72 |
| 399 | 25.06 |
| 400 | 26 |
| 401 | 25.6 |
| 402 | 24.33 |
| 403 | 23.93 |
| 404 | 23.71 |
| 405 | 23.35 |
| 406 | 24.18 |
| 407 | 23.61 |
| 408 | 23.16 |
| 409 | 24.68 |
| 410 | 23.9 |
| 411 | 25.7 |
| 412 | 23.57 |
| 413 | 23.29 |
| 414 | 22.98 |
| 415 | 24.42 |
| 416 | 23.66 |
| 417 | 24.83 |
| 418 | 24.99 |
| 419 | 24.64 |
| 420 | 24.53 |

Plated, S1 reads 2.76 N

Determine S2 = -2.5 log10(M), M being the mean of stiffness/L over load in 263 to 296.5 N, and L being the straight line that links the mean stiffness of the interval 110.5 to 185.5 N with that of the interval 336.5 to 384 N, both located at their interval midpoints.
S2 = 0.25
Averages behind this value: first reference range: 14.9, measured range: 15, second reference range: 21.3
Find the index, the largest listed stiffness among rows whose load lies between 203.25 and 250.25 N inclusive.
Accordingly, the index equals 18.25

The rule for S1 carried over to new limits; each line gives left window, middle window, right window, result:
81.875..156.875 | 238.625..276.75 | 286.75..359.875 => 3.86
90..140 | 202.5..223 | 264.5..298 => -1.58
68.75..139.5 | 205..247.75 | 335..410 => 4.67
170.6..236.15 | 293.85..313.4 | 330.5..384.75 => 1.84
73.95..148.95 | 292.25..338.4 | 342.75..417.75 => 5.20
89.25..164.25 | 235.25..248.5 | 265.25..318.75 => -0.16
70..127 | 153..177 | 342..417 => 5.05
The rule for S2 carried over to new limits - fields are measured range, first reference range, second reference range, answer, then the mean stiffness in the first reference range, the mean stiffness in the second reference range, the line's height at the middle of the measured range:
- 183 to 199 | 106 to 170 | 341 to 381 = 0.13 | 15.4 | 21.4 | 16.8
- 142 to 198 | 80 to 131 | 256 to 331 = 0.16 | 16.4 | 16.7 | 16.5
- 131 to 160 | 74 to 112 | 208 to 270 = 0.14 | 16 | 16.6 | 16.2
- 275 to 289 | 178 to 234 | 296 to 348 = 0.25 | 15.9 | 19.1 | 18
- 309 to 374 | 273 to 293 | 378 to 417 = -0.08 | 14.5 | 23.4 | 19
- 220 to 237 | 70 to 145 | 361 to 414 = 0.14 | 15.9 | 22.7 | 18.8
